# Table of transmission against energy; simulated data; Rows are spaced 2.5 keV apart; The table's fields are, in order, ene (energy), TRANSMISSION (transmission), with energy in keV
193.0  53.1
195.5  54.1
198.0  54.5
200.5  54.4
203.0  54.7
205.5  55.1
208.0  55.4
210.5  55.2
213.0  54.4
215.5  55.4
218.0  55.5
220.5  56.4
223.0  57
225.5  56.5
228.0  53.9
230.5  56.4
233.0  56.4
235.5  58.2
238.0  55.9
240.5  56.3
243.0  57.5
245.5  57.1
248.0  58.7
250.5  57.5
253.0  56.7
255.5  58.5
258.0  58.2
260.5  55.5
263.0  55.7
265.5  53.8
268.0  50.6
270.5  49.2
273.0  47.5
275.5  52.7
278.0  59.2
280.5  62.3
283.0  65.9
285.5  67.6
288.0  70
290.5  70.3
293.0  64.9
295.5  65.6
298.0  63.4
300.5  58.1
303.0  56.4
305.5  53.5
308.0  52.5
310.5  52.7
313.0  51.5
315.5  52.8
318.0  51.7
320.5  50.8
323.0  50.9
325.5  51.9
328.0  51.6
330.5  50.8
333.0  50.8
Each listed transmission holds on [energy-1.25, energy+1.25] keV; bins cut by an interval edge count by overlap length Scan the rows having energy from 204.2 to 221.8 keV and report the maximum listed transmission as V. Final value 56.4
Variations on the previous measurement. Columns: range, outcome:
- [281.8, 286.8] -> 67.6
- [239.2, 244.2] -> 57.5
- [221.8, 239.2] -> 58.2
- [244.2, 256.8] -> 58.7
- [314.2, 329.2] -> 52.8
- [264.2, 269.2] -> 53.8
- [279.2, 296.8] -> 70.3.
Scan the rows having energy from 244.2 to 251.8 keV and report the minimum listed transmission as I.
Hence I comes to 57.1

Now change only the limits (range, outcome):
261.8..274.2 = 47.5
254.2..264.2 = 55.5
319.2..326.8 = 50.8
